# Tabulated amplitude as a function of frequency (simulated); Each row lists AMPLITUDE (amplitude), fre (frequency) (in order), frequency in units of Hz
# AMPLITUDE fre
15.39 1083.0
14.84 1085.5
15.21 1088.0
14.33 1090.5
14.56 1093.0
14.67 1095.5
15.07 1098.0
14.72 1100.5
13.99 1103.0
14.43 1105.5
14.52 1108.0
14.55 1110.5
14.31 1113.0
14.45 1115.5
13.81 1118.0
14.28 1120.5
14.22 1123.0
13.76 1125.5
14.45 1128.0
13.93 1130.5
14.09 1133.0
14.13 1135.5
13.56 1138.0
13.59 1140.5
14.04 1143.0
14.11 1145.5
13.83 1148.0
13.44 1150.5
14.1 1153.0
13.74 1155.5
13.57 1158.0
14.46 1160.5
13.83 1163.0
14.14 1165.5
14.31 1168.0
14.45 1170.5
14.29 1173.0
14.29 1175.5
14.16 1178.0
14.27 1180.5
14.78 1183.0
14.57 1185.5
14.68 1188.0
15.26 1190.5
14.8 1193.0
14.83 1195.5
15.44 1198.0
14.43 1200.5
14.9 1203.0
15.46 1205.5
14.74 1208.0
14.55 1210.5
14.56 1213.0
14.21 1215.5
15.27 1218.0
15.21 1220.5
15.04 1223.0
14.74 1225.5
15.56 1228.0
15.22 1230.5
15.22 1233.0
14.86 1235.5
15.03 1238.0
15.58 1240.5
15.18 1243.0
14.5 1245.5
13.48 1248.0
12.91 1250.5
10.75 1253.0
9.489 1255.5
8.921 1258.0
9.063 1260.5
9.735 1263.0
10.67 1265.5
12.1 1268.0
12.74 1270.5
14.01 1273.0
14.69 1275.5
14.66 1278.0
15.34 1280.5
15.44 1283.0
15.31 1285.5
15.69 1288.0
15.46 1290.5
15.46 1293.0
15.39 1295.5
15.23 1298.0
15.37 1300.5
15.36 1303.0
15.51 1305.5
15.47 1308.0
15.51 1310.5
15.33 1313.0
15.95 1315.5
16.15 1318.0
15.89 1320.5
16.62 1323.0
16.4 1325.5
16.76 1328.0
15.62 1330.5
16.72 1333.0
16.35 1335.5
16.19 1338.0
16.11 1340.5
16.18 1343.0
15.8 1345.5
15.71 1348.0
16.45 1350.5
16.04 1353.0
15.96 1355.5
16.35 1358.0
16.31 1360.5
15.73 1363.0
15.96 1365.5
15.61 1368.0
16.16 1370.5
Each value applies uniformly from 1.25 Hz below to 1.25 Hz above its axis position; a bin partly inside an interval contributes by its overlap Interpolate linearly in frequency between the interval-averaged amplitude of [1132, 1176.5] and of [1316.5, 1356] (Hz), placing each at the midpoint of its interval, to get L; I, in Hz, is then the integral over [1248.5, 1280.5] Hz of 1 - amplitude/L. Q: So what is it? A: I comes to 7.3 Hz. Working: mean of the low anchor 14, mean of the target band 11.8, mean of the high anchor 16.2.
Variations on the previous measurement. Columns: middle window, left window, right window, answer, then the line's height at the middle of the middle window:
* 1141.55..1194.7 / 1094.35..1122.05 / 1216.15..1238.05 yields 1.9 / 14.8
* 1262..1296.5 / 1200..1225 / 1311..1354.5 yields 3.3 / 15.6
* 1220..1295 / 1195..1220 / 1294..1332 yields 7.6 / 15.3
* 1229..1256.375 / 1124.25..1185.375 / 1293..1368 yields 2.0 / 15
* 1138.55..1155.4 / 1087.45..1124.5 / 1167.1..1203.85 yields 0.8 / 14.5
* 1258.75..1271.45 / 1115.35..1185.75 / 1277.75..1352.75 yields 3.8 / 15.3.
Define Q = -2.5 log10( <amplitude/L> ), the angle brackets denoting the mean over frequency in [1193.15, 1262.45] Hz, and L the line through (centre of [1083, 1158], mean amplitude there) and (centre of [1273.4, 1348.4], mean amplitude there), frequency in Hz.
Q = 0.08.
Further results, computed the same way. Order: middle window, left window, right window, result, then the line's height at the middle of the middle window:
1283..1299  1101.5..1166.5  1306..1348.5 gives 0.017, 15.7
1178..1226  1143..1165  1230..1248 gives -0.023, 14.5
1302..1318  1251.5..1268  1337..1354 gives -0.151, 13.6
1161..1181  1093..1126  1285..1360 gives 0.045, 14.8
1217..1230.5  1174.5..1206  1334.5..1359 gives -0.009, 15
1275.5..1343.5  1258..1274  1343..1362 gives -0.160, 13.6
